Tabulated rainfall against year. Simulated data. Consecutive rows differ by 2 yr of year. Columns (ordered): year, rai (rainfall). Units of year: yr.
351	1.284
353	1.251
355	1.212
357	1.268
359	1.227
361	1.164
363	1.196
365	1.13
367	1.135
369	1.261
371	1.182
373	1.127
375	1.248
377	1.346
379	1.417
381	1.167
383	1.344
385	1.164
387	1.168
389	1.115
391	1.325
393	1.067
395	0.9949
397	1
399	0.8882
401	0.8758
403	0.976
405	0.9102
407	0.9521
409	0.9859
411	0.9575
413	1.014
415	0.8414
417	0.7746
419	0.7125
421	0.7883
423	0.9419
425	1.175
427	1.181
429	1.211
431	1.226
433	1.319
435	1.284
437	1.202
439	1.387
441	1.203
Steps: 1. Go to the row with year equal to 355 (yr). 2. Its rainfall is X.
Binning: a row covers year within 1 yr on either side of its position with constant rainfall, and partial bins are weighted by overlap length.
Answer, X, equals 1.212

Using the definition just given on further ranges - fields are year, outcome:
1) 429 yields 1.211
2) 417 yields 0.7746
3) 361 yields 1.164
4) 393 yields 1.067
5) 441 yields 1.203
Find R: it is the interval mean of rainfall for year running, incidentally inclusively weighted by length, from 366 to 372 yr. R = 1.19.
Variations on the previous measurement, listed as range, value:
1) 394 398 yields 0.997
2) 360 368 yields 1.16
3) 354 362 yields 1.22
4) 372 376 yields 1.19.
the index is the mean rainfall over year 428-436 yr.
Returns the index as 1.26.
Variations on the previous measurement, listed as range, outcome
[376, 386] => 1.29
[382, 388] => 1.23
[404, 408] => 0.931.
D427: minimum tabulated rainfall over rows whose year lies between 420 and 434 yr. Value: 0.7883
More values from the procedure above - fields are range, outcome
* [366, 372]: 1.135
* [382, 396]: 0.9949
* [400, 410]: 0.8758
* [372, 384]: 1.127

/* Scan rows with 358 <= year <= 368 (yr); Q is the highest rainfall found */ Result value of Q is 1.227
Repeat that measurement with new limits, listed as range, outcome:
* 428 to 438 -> 1.319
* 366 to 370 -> 1.261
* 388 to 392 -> 1.325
